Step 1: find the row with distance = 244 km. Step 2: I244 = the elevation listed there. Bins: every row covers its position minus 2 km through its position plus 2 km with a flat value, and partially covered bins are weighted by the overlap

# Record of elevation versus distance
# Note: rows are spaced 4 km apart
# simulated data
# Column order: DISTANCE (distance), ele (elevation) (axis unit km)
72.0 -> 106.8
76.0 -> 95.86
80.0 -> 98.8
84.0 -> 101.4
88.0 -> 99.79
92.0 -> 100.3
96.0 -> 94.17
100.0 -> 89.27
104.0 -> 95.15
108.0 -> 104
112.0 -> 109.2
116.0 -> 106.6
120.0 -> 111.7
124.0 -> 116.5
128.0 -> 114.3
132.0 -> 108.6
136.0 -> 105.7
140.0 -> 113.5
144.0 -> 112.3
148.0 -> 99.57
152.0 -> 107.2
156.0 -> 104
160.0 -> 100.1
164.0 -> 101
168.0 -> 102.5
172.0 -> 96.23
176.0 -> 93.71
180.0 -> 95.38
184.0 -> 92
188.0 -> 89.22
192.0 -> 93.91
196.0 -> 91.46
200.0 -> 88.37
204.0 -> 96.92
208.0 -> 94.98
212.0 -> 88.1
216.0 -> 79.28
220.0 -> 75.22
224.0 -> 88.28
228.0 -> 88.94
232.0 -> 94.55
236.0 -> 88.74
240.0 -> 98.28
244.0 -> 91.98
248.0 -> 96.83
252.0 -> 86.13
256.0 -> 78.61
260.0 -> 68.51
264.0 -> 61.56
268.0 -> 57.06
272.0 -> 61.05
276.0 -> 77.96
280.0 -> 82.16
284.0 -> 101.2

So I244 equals 91.98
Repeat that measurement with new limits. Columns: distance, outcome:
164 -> 101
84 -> 101.4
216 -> 79.28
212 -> 88.1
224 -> 88.28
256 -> 78.61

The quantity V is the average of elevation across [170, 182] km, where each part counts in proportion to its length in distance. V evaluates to 95.1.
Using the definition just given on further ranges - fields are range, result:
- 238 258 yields 90.4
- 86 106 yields 95.7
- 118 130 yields 114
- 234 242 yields 93.5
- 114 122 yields 109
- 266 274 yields 59.1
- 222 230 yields 88.6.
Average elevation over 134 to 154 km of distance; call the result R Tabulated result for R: 108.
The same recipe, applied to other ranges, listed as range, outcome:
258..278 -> 65.2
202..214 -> 93.3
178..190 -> 92.2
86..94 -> 100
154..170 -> 102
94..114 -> 98.4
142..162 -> 105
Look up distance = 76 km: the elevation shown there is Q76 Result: 95.86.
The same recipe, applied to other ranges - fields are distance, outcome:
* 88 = 99.79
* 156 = 104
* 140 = 113.5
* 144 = 112.3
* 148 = 99.57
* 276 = 77.96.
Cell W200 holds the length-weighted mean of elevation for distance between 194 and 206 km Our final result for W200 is 92.2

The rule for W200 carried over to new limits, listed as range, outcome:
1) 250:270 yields 70.4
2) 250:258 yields 82.4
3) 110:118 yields 108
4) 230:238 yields 91.6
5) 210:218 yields 83.7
